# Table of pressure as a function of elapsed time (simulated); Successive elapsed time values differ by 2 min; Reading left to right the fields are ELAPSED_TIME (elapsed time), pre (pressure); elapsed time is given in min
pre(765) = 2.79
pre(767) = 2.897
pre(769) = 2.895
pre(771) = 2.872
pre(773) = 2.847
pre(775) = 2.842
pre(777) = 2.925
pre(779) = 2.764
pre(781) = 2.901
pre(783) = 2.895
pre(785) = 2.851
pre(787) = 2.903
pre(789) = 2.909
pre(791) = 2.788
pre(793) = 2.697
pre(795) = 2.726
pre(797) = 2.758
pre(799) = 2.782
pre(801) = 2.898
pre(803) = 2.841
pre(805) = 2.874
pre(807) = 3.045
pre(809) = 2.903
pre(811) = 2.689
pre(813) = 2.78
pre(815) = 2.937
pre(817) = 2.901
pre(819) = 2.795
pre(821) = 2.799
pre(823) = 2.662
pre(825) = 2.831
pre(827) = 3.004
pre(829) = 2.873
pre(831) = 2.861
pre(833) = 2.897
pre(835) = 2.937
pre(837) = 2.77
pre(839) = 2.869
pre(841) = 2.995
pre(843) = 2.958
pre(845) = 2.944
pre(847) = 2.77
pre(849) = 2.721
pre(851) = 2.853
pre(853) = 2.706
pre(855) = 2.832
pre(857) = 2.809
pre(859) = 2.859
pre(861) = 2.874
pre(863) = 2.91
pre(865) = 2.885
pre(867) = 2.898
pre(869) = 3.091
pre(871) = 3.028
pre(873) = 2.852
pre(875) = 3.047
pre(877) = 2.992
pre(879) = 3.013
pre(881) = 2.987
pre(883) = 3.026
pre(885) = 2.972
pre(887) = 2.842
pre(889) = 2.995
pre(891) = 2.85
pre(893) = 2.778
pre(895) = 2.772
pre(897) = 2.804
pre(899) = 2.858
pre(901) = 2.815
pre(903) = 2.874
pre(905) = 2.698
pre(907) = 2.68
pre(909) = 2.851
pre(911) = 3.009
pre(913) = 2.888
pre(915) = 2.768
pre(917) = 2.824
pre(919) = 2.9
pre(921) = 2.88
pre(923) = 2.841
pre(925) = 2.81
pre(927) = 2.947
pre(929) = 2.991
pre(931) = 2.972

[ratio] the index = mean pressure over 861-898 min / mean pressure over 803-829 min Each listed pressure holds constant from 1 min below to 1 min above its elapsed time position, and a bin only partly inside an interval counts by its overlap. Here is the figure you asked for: 1.0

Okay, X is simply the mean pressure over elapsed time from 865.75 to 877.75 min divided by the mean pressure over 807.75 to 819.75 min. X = 1.1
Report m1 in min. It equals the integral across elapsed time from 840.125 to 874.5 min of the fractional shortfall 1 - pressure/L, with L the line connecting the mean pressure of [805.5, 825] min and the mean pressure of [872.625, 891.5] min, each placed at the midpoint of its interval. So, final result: 0.4 min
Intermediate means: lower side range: 2.84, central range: 2.88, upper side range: 2.96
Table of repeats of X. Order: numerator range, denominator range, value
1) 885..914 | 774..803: 1.00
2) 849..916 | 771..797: 1.02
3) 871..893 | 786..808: 1.04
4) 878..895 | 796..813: 1.03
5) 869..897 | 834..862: 1.03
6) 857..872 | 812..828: 1.03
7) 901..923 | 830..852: 0.99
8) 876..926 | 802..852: 1.00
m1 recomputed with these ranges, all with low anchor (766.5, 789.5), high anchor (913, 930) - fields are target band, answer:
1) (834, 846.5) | -0.1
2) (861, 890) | -0.9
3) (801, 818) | 0.0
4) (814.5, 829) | 0.1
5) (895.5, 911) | 0.3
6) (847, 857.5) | 0.3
